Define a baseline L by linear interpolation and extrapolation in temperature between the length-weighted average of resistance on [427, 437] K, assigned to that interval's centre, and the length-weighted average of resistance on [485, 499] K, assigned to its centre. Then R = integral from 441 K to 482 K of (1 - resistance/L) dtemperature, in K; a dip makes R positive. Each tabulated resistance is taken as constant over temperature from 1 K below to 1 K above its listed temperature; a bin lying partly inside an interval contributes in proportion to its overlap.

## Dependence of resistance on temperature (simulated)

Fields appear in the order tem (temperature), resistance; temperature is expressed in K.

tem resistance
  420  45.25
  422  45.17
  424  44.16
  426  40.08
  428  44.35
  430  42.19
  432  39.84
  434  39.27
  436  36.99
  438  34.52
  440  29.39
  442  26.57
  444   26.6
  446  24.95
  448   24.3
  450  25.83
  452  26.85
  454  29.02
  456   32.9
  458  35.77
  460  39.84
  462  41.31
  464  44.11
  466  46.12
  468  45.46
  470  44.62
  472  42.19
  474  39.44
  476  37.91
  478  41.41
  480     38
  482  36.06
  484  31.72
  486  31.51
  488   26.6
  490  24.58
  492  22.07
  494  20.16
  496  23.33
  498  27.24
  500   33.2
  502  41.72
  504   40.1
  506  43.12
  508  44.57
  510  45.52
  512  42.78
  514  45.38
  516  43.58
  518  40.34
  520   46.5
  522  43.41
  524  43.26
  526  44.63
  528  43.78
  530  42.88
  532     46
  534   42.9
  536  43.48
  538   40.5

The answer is -4.5 K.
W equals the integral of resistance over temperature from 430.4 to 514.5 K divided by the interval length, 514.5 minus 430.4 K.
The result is 35.1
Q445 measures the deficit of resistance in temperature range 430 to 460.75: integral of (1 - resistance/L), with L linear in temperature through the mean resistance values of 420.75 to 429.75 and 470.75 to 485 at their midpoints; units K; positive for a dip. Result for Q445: 7.16 K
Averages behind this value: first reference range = 43.4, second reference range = 38.2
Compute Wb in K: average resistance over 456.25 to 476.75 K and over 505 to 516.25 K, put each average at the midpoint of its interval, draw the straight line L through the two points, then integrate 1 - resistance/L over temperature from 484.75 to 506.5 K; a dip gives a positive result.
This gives 6.7 K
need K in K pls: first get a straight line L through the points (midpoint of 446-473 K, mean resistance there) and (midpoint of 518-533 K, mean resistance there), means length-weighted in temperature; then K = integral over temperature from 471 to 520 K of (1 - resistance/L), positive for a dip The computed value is 5.4 K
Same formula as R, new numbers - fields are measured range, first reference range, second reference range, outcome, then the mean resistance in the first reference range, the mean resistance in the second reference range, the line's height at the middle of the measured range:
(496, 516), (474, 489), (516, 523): 0.4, 35.1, 43.4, 40.5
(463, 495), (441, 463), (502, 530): -0.3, 30.4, 43.5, 35.9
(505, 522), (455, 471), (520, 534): -0.2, 41.3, 44.1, 43.5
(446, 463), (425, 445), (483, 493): 0.5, 36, 27.3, 32.8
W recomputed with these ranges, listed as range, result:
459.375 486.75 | 40.1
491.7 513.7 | 35.6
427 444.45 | 35.8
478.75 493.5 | 29.9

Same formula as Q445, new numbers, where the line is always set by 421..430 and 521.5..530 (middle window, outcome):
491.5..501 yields 3.97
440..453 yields 5.17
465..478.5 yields 0.31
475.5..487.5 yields 2.17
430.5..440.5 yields 1.55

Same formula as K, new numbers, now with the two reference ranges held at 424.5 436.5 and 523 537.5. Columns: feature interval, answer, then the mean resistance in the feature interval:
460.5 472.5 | -0.6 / 43.9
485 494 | 3.6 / 25.5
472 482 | 0.7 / 39.2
